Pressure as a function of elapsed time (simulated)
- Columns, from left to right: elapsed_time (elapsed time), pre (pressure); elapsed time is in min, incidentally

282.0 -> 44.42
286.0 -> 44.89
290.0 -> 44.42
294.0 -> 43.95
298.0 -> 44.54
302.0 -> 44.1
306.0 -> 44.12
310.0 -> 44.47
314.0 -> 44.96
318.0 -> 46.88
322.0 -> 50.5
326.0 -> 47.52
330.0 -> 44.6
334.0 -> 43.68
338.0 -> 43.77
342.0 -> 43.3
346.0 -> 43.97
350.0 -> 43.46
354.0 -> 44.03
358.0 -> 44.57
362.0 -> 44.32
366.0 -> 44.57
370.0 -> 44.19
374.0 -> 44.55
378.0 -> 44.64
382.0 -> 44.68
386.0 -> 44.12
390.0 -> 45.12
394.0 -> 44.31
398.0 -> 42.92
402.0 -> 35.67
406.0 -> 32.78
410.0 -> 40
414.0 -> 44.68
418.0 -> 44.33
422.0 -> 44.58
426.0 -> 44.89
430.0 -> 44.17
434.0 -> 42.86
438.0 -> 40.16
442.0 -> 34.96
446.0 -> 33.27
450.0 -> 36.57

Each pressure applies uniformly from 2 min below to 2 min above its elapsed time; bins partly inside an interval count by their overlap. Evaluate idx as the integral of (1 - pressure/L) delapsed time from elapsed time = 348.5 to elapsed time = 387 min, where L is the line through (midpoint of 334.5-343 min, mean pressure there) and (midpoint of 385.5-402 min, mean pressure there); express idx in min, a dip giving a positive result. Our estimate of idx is -0.9 min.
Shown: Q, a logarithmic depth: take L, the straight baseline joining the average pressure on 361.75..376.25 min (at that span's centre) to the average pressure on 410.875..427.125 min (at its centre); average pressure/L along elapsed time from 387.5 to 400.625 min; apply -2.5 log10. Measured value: 0.02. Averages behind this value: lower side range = 44.4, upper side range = 44.3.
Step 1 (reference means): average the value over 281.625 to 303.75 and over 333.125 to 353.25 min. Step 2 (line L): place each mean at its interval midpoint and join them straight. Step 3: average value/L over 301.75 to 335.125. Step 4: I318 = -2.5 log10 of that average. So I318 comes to -0.04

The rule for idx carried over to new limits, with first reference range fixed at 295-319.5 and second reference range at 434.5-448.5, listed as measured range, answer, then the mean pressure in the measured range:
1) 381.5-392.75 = -1.28 min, 44.6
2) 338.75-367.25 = -1.31 min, 44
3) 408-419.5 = -1.33 min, 42.9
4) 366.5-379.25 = -1.11 min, 44.5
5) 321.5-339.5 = -0.95 min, 45.7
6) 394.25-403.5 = -0.25 min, 40.4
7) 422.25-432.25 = -1.80 min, 44.5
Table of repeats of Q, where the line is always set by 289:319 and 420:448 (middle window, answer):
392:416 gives 0.04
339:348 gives -0.01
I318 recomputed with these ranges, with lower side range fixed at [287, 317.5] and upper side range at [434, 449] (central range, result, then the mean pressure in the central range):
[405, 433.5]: -0.12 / 42.6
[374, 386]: -0.11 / 44.6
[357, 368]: -0.08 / 44.5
